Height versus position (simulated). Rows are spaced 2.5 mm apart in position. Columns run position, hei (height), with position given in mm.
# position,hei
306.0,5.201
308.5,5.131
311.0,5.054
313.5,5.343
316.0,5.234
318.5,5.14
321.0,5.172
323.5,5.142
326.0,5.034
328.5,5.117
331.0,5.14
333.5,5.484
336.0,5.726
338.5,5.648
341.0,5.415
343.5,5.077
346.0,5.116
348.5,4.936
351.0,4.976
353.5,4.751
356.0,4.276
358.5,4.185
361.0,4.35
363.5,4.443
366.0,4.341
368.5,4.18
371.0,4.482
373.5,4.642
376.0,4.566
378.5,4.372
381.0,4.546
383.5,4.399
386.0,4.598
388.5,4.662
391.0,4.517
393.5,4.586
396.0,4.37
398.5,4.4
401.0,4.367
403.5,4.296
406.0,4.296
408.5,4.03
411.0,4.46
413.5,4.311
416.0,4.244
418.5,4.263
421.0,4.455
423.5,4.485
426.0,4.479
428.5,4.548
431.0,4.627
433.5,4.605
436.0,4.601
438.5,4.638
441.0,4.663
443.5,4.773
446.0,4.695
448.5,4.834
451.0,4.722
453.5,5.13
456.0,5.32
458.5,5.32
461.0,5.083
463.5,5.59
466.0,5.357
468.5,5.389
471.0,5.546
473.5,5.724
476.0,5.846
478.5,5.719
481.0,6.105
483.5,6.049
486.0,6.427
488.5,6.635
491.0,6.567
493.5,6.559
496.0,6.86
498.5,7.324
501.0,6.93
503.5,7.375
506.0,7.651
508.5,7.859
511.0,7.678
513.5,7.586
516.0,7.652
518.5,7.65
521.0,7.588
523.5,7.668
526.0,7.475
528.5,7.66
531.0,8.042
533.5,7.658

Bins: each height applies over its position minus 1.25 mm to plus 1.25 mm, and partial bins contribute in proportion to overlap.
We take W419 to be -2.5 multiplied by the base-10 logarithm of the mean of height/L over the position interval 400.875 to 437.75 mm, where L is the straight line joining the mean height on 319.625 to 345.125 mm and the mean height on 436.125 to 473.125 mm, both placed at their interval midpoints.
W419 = 0.17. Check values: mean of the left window 5.29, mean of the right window 5.08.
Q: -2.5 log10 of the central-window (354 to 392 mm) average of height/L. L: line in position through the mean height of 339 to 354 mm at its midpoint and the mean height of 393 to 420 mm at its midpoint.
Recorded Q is 0.07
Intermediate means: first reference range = 5.09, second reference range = 4.32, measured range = 4.44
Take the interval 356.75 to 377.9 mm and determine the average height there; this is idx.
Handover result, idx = 4.39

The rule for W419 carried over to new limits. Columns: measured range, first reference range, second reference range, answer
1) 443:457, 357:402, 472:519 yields 0.20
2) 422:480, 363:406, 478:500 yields 0.15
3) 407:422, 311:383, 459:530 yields 0.31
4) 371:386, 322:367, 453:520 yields 0.18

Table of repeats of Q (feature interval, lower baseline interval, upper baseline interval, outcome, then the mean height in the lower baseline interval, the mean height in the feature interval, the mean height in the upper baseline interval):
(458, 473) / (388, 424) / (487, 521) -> 0.14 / 4.37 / 5.4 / 7.26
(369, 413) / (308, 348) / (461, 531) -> 0.29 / 5.24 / 4.44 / 6.75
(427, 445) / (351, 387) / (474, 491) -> 0.18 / 4.46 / 4.64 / 6.14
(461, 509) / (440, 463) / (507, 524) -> 0.01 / 4.97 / 6.34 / 7.67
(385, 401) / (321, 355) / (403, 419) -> 0.00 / 5.19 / 4.51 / 4.27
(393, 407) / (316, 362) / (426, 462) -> 0.12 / 5.05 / 4.38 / 4.81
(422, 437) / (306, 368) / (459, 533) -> 0.30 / 5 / 4.56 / 6.74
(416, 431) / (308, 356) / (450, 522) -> 0.31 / 5.17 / 4.44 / 6.39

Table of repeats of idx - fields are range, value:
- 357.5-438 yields 4.43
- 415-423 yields 4.34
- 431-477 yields 5.09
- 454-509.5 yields 6.22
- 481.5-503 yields 6.67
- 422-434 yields 4.54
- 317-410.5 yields 4.72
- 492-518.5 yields 7.35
